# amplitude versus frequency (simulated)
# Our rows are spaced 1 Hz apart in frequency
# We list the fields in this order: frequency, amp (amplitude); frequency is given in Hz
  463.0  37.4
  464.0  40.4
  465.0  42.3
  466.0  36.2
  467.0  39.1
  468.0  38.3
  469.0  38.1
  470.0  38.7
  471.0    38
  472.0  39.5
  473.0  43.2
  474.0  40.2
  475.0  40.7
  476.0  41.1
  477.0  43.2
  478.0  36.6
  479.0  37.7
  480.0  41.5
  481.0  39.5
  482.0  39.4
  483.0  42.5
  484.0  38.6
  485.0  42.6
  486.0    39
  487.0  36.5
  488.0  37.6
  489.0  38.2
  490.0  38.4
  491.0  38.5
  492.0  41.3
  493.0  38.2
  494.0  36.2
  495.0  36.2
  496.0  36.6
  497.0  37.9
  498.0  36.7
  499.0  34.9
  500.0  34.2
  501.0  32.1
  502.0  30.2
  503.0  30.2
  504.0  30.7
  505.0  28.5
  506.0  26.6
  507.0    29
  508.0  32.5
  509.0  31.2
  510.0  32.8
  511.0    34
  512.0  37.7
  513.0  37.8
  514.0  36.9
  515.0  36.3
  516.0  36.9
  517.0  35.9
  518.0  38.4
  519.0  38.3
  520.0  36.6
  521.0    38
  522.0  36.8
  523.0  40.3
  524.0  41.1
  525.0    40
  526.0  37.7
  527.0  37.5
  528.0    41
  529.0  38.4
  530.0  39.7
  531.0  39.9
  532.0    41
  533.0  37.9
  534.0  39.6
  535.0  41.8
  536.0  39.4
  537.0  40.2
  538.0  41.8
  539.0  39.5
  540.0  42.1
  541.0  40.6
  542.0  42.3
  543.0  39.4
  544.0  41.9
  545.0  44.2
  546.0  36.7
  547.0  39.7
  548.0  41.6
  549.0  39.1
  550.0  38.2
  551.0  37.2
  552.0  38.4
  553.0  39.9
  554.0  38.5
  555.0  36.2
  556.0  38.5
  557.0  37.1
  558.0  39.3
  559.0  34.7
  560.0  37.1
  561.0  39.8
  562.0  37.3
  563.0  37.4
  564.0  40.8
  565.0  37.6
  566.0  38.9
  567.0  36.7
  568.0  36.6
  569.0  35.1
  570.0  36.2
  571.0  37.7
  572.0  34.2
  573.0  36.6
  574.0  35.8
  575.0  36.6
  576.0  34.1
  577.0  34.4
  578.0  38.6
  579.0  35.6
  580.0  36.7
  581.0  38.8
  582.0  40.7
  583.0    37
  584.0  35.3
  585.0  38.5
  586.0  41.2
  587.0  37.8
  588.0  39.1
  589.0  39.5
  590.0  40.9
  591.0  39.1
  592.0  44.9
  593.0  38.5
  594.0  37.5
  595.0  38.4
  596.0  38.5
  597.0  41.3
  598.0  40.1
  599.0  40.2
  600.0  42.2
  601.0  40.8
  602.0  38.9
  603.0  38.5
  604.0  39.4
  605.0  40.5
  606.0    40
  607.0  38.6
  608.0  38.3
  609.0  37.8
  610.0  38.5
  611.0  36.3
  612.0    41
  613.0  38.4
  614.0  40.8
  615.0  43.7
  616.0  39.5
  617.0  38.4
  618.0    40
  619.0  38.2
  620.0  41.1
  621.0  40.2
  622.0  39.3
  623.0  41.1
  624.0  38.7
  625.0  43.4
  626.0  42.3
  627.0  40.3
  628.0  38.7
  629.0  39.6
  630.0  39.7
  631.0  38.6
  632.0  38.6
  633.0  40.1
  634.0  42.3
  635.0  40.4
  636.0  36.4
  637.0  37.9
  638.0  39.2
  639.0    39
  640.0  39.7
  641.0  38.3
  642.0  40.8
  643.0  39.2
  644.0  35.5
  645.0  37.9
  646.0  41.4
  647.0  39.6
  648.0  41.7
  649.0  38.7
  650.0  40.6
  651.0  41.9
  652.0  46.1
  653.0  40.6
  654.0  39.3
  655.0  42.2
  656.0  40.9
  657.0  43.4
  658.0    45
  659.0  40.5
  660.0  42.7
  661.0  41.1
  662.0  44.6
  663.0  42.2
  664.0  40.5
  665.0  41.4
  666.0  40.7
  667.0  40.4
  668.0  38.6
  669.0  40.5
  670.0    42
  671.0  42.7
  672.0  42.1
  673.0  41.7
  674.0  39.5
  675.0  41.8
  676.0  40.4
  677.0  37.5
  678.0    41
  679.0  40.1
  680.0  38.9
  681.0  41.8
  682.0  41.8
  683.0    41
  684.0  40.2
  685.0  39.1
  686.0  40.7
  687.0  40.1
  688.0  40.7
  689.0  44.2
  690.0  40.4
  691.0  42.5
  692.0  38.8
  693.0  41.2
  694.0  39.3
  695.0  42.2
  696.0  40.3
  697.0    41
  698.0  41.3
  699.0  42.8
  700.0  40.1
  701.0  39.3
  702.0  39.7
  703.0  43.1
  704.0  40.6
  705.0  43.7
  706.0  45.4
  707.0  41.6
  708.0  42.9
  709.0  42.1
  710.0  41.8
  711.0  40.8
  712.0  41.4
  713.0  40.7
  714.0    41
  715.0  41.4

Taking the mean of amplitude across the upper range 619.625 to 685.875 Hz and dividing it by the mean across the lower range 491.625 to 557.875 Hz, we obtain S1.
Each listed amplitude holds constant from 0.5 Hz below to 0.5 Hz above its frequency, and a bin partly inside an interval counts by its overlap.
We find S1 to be 1.1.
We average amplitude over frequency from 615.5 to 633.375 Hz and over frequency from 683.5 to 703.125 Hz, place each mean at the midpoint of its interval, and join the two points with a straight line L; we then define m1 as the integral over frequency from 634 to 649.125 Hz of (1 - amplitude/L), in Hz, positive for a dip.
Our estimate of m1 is 0.36 Hz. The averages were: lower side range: 39.9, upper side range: 40.8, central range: 39.2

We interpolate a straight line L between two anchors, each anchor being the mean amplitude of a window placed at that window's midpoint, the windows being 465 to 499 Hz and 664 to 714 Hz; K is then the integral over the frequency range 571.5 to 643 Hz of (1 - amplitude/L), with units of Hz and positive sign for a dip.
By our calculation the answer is 2.0 Hz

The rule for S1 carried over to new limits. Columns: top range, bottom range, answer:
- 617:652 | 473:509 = 1.08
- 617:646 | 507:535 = 1.05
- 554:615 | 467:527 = 1.03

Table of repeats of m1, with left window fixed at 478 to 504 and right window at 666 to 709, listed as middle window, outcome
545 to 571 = 0.32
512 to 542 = -0.87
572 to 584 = 0.70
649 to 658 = -0.33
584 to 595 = -0.08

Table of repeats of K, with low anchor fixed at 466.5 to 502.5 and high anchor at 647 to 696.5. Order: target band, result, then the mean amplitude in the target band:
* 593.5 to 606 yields 0.1 Hz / 39.7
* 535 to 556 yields -0.3 Hz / 39.9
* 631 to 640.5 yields 0.3 Hz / 39.3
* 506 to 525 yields 1.4 Hz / 36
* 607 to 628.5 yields 0.3 Hz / 39.8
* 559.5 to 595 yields 1.7 Hz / 37.8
